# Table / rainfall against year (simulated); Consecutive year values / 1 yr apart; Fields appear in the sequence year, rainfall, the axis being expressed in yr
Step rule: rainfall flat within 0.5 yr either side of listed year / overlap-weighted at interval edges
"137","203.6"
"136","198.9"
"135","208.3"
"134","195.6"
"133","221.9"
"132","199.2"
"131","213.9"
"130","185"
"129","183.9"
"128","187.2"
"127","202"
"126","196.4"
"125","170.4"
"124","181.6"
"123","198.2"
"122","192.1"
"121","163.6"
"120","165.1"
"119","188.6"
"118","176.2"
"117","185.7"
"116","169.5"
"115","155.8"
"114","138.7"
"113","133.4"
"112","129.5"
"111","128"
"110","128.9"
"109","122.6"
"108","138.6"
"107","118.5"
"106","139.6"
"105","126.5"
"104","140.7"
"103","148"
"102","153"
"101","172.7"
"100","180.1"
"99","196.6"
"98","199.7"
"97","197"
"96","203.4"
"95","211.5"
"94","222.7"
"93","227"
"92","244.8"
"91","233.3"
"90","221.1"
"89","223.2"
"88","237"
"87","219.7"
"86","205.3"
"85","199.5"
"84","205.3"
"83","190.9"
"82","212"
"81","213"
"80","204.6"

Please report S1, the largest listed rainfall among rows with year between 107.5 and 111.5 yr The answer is 138.6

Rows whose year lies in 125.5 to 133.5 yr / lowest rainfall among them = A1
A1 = 183.9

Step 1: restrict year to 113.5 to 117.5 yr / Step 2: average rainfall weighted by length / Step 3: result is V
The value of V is 162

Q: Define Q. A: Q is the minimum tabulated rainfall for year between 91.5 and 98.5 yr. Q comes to 197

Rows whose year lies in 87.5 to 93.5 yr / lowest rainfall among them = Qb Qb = 221.1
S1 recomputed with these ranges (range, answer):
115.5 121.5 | 188.6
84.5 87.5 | 219.7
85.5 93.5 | 244.8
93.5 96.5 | 222.7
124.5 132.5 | 213.9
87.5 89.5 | 237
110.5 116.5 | 169.5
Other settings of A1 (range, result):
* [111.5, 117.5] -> 129.5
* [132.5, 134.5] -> 195.6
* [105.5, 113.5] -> 118.5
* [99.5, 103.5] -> 148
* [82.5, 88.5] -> 190.9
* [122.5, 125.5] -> 170.4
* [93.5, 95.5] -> 211.5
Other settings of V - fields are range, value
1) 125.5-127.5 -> 199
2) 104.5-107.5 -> 128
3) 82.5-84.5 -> 198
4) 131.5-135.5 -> 206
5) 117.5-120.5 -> 177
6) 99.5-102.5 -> 169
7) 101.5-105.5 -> 142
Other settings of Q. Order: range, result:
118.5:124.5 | 163.6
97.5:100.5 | 180.1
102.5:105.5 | 126.5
